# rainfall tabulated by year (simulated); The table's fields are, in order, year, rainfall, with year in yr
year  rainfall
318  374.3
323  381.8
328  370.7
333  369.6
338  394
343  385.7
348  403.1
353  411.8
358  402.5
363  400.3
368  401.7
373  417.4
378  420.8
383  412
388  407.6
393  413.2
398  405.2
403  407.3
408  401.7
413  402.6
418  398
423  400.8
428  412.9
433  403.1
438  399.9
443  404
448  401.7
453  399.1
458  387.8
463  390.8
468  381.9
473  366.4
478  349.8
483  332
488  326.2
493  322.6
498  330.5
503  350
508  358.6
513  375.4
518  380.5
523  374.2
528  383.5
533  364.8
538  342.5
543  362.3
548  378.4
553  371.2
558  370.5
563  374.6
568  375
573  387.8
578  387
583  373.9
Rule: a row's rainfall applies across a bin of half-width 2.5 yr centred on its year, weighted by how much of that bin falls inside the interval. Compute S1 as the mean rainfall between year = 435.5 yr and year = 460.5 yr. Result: 398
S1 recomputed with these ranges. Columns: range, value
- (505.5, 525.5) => 372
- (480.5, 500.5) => 328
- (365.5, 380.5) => 413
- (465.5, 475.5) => 374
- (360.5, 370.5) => 401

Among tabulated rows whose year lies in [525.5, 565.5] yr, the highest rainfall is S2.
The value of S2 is 383.5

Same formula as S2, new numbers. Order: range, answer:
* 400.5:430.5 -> 412.9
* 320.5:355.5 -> 411.8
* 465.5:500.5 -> 381.9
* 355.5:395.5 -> 420.8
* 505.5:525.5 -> 380.5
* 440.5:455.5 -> 404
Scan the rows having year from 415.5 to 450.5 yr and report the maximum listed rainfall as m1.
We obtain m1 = 412.9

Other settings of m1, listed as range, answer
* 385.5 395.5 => 413.2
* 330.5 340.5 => 394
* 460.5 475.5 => 390.8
